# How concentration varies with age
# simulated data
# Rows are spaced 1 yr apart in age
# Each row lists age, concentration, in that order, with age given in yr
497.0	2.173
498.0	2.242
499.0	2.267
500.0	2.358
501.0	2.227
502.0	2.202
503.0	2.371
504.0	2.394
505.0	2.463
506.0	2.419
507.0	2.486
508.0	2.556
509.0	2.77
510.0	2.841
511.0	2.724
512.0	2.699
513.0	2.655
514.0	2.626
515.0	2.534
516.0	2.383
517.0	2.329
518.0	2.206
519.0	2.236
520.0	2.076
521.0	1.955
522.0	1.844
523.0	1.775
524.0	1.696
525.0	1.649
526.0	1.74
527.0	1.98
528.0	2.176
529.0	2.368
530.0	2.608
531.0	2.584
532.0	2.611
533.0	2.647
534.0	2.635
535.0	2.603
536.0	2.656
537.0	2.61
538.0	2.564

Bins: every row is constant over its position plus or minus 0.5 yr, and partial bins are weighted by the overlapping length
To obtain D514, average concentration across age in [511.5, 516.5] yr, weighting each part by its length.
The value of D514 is 2.58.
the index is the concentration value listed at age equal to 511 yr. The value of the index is 2.724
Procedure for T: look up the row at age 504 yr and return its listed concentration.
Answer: 2.394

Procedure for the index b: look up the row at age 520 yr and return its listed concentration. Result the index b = 2.076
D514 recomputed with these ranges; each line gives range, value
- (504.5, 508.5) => 2.48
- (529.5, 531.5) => 2.6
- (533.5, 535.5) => 2.62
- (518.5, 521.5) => 2.09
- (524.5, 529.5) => 1.98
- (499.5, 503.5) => 2.29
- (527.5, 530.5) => 2.38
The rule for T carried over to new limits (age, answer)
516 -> 2.383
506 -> 2.419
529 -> 2.368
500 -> 2.358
